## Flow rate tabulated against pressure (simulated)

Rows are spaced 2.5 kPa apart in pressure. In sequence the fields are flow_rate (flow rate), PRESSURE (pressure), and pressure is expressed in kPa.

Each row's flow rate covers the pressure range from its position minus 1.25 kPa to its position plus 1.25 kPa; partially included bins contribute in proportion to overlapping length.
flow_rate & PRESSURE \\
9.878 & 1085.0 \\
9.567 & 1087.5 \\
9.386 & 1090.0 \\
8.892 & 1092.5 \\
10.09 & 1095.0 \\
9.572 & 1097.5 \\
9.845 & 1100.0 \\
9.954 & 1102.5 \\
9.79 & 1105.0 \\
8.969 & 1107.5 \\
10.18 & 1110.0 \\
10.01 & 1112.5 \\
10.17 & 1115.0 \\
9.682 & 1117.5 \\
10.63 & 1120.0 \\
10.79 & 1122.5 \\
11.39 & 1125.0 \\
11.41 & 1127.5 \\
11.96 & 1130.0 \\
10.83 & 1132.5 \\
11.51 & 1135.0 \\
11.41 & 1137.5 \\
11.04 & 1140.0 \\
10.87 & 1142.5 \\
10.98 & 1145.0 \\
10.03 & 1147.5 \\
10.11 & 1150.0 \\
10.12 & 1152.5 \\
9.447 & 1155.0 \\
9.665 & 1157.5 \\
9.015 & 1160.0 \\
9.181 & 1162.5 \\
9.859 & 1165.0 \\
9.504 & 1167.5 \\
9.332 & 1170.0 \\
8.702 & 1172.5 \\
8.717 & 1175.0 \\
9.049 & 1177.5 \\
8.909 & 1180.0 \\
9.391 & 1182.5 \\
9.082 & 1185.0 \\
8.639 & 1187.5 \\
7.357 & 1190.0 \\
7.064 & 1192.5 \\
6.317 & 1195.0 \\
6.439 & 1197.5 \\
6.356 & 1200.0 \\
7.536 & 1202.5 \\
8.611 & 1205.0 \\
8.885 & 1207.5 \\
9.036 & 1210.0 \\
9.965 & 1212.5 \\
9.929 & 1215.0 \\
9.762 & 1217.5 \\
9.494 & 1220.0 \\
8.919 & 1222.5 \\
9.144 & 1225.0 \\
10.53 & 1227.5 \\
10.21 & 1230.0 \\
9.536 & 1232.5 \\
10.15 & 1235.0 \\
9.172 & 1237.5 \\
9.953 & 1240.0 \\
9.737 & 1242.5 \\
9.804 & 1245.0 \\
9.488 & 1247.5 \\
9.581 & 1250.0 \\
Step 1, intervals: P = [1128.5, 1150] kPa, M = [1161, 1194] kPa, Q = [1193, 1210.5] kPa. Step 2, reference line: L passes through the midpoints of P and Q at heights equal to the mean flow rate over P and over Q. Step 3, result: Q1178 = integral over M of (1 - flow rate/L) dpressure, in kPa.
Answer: 0.3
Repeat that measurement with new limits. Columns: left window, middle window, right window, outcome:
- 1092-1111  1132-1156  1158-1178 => -3.2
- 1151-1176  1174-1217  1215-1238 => 5.4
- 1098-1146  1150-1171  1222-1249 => 1.5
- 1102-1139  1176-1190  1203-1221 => 1.2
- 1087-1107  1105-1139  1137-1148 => -1.1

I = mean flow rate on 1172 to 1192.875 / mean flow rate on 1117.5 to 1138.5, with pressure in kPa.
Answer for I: 0.77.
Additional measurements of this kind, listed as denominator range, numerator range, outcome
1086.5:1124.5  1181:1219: 0.84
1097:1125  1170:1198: 0.82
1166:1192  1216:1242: 1.10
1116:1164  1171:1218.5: 0.80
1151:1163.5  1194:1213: 0.82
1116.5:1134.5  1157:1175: 0.84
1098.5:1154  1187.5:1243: 0.84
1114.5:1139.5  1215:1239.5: 0.88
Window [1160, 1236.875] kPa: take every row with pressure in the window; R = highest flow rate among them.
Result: 10.53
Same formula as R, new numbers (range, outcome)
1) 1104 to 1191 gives 11.96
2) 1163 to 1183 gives 9.859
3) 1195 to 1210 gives 9.036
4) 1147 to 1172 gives 10.12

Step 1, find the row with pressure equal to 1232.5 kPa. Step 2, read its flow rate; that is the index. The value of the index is 9.536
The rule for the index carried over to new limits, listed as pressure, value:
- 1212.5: 9.965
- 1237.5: 9.172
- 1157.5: 9.665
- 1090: 9.386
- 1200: 6.356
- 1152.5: 10.12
